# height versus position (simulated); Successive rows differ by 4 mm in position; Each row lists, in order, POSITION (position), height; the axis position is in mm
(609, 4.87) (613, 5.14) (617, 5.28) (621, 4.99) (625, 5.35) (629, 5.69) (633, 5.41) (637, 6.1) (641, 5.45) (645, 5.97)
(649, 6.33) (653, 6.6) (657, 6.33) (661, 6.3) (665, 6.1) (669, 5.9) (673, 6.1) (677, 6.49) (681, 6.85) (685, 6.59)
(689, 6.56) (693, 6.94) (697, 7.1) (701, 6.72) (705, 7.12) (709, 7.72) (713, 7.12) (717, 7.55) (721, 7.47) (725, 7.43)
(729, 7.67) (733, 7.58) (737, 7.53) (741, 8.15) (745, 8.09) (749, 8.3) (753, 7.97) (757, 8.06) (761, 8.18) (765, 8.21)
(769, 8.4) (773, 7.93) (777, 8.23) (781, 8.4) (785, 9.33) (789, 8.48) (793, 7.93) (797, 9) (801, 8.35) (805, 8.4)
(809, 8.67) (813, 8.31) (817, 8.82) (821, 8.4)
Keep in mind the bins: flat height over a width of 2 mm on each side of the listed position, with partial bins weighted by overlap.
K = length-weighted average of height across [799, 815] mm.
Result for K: 8.43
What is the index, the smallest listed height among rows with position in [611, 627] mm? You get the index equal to 4.99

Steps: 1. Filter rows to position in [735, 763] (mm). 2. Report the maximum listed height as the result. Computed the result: 8.3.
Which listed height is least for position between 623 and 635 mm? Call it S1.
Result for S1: 5.35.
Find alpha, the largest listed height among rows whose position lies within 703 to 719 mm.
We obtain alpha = 7.72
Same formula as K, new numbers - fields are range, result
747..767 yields 8.14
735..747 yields 7.92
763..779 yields 8.19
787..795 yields 8.21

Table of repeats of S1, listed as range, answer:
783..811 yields 7.93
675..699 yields 6.49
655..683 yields 5.9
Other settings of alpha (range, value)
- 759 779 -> 8.4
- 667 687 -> 6.85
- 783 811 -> 9.33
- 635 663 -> 6.6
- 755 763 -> 8.18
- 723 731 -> 7.67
